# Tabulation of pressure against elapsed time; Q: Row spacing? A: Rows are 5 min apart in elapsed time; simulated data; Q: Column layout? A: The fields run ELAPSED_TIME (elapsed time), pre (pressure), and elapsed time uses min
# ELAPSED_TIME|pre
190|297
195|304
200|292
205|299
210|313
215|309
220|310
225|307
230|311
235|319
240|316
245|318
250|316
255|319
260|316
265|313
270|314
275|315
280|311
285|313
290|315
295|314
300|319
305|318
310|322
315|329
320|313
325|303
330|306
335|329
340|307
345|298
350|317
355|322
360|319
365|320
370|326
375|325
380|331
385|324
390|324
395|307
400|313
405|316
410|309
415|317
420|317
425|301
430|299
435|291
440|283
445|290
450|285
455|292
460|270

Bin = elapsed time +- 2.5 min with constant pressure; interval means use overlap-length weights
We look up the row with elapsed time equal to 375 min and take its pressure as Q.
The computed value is 325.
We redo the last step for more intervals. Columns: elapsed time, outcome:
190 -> 297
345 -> 298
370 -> 326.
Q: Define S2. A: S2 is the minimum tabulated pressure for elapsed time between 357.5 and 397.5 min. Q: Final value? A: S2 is 307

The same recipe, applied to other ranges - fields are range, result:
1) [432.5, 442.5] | 283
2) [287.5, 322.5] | 313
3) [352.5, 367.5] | 319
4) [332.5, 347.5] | 298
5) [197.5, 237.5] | 292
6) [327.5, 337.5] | 306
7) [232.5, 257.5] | 316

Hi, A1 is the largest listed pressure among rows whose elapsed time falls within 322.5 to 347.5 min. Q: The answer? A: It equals 329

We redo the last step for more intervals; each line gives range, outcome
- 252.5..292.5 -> 319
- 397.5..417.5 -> 317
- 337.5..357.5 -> 322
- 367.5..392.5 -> 331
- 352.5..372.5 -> 326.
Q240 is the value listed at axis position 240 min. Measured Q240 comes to 316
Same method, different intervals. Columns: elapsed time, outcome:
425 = 301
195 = 304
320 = 313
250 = 316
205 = 299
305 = 318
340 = 307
